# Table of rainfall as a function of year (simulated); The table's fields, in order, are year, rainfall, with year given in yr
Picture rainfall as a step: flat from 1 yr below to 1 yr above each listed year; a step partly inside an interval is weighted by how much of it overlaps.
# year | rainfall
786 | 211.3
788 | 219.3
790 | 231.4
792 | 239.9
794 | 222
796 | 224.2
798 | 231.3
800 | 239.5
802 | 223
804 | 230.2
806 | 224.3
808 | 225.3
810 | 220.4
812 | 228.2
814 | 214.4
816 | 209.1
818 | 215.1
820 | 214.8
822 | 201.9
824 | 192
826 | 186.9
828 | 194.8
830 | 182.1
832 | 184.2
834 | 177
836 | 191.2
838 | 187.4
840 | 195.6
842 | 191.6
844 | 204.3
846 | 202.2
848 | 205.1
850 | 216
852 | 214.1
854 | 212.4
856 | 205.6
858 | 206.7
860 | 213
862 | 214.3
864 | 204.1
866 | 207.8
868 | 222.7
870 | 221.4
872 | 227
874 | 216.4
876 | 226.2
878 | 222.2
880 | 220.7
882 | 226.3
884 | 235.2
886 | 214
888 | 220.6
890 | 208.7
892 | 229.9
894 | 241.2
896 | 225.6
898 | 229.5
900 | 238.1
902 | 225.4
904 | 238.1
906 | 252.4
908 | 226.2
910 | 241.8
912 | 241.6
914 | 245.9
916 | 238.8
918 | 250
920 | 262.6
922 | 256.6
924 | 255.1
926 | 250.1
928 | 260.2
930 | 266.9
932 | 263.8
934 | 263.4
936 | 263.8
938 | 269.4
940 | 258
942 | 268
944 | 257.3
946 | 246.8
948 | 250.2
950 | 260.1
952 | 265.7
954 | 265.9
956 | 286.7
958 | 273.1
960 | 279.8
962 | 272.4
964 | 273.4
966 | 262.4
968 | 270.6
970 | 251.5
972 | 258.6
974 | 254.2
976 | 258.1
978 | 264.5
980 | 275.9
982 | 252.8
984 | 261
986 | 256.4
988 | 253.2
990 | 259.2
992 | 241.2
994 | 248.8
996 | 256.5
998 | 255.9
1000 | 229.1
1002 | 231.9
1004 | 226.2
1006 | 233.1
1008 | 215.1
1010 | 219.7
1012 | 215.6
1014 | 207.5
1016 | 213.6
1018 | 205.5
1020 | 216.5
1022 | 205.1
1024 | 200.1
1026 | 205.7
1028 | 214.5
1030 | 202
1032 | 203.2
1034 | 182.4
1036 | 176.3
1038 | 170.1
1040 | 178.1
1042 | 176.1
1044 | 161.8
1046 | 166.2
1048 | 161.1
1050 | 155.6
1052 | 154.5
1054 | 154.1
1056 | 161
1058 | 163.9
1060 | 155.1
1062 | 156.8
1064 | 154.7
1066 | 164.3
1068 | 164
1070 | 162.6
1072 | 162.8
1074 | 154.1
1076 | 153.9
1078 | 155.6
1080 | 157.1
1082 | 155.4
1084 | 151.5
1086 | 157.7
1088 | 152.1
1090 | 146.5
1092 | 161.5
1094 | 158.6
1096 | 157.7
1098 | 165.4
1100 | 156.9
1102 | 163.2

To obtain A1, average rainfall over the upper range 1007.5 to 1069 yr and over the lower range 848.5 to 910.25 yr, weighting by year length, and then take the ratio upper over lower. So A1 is 0.8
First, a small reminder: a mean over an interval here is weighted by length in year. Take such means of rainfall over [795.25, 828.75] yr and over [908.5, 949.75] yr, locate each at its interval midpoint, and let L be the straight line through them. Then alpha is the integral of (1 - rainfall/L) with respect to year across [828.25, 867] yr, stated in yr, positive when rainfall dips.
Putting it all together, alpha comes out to 4.7 yr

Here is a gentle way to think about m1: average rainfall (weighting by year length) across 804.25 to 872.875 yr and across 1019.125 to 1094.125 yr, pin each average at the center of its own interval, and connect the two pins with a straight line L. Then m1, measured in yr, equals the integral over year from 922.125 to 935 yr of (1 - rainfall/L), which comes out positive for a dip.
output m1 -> -4.6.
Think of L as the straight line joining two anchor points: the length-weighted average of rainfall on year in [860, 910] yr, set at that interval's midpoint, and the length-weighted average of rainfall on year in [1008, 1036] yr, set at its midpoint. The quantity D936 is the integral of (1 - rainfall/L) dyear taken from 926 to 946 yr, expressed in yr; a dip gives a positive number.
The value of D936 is -4.0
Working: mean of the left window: 225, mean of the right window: 206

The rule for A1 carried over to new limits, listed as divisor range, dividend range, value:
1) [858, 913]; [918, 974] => 1.17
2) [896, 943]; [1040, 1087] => 0.64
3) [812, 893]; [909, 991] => 1.25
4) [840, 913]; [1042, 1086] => 0.72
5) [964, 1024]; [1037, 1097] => 0.66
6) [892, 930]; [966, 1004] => 1.04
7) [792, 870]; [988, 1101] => 0.89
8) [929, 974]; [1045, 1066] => 0.60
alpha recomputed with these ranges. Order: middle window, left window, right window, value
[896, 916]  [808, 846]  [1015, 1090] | -4.9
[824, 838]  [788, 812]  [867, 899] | 2.5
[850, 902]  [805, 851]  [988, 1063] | -4.6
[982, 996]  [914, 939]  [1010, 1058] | -2.4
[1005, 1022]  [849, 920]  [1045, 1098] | -3.5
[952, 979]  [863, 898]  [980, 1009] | -3.1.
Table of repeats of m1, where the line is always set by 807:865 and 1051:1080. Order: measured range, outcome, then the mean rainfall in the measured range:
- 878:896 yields -2.9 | 224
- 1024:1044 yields -2.9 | 189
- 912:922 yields -3.3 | 249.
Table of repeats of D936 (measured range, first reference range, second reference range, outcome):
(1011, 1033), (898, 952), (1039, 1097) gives -2.24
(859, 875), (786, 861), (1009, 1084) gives -0.95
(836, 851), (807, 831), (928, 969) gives 1.27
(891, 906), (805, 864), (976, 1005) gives -0.69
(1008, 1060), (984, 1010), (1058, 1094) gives 4.13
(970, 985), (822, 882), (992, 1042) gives -3.49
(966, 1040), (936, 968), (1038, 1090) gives -4.08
